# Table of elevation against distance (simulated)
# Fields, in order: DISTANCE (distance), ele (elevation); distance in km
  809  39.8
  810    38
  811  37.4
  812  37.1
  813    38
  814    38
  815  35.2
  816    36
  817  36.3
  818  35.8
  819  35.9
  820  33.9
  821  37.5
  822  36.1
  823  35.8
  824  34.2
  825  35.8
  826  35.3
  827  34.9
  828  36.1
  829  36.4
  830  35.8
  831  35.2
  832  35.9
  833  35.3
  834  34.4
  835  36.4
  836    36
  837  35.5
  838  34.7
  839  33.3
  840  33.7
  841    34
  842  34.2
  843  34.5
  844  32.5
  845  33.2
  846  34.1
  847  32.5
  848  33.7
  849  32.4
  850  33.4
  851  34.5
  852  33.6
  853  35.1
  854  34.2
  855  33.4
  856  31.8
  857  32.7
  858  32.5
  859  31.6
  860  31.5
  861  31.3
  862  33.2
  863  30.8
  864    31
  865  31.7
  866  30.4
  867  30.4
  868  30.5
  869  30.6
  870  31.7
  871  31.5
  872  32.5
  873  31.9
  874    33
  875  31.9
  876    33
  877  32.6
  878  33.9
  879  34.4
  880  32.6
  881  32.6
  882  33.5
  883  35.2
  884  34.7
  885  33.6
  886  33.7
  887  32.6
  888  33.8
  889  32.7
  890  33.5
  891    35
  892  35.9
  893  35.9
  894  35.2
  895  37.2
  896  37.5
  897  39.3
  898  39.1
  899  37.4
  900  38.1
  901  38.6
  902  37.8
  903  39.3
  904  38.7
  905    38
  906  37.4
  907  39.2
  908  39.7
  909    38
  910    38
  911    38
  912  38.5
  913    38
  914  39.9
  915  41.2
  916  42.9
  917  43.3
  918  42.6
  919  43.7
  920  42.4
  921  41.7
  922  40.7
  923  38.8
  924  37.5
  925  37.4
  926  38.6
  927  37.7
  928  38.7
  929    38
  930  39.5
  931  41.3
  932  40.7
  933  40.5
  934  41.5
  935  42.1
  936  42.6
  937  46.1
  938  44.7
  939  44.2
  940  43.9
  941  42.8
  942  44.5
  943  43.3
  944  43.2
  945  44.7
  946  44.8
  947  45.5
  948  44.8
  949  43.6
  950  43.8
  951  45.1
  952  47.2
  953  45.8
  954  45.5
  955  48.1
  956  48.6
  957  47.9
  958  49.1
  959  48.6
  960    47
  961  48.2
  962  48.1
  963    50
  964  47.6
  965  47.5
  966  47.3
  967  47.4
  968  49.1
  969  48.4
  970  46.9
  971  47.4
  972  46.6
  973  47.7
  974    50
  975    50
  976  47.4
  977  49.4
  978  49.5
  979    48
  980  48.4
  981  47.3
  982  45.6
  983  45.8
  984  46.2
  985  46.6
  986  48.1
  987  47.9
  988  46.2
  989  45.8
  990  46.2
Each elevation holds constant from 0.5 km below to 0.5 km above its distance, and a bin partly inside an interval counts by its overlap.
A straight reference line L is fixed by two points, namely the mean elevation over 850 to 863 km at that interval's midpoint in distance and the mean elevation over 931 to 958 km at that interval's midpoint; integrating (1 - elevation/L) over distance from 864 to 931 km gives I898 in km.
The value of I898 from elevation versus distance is 3.4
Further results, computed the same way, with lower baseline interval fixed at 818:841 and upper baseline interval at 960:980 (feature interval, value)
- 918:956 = 2.2 km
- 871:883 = 2.0 km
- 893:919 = 2.1 km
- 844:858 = 1.5 km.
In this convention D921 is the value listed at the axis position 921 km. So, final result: 41.7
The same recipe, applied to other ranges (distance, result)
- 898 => 39.1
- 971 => 47.4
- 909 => 38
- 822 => 36.1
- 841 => 34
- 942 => 44.5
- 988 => 46.2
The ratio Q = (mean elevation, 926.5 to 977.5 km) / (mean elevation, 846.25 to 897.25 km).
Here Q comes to 1.4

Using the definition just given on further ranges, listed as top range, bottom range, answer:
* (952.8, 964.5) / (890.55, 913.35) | 1.27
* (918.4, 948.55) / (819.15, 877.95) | 1.25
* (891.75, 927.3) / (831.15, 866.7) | 1.17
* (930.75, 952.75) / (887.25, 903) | 1.20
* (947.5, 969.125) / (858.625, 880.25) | 1.48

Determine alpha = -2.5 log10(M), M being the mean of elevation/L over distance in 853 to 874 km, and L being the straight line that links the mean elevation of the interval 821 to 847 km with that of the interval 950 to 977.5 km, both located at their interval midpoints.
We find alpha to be 0.19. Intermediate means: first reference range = 34.9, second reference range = 47.8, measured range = 31.9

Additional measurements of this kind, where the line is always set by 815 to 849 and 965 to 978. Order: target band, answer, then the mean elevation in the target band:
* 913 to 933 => 0.08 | 40.3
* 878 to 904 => 0.14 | 35.6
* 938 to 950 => 0.03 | 44.1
